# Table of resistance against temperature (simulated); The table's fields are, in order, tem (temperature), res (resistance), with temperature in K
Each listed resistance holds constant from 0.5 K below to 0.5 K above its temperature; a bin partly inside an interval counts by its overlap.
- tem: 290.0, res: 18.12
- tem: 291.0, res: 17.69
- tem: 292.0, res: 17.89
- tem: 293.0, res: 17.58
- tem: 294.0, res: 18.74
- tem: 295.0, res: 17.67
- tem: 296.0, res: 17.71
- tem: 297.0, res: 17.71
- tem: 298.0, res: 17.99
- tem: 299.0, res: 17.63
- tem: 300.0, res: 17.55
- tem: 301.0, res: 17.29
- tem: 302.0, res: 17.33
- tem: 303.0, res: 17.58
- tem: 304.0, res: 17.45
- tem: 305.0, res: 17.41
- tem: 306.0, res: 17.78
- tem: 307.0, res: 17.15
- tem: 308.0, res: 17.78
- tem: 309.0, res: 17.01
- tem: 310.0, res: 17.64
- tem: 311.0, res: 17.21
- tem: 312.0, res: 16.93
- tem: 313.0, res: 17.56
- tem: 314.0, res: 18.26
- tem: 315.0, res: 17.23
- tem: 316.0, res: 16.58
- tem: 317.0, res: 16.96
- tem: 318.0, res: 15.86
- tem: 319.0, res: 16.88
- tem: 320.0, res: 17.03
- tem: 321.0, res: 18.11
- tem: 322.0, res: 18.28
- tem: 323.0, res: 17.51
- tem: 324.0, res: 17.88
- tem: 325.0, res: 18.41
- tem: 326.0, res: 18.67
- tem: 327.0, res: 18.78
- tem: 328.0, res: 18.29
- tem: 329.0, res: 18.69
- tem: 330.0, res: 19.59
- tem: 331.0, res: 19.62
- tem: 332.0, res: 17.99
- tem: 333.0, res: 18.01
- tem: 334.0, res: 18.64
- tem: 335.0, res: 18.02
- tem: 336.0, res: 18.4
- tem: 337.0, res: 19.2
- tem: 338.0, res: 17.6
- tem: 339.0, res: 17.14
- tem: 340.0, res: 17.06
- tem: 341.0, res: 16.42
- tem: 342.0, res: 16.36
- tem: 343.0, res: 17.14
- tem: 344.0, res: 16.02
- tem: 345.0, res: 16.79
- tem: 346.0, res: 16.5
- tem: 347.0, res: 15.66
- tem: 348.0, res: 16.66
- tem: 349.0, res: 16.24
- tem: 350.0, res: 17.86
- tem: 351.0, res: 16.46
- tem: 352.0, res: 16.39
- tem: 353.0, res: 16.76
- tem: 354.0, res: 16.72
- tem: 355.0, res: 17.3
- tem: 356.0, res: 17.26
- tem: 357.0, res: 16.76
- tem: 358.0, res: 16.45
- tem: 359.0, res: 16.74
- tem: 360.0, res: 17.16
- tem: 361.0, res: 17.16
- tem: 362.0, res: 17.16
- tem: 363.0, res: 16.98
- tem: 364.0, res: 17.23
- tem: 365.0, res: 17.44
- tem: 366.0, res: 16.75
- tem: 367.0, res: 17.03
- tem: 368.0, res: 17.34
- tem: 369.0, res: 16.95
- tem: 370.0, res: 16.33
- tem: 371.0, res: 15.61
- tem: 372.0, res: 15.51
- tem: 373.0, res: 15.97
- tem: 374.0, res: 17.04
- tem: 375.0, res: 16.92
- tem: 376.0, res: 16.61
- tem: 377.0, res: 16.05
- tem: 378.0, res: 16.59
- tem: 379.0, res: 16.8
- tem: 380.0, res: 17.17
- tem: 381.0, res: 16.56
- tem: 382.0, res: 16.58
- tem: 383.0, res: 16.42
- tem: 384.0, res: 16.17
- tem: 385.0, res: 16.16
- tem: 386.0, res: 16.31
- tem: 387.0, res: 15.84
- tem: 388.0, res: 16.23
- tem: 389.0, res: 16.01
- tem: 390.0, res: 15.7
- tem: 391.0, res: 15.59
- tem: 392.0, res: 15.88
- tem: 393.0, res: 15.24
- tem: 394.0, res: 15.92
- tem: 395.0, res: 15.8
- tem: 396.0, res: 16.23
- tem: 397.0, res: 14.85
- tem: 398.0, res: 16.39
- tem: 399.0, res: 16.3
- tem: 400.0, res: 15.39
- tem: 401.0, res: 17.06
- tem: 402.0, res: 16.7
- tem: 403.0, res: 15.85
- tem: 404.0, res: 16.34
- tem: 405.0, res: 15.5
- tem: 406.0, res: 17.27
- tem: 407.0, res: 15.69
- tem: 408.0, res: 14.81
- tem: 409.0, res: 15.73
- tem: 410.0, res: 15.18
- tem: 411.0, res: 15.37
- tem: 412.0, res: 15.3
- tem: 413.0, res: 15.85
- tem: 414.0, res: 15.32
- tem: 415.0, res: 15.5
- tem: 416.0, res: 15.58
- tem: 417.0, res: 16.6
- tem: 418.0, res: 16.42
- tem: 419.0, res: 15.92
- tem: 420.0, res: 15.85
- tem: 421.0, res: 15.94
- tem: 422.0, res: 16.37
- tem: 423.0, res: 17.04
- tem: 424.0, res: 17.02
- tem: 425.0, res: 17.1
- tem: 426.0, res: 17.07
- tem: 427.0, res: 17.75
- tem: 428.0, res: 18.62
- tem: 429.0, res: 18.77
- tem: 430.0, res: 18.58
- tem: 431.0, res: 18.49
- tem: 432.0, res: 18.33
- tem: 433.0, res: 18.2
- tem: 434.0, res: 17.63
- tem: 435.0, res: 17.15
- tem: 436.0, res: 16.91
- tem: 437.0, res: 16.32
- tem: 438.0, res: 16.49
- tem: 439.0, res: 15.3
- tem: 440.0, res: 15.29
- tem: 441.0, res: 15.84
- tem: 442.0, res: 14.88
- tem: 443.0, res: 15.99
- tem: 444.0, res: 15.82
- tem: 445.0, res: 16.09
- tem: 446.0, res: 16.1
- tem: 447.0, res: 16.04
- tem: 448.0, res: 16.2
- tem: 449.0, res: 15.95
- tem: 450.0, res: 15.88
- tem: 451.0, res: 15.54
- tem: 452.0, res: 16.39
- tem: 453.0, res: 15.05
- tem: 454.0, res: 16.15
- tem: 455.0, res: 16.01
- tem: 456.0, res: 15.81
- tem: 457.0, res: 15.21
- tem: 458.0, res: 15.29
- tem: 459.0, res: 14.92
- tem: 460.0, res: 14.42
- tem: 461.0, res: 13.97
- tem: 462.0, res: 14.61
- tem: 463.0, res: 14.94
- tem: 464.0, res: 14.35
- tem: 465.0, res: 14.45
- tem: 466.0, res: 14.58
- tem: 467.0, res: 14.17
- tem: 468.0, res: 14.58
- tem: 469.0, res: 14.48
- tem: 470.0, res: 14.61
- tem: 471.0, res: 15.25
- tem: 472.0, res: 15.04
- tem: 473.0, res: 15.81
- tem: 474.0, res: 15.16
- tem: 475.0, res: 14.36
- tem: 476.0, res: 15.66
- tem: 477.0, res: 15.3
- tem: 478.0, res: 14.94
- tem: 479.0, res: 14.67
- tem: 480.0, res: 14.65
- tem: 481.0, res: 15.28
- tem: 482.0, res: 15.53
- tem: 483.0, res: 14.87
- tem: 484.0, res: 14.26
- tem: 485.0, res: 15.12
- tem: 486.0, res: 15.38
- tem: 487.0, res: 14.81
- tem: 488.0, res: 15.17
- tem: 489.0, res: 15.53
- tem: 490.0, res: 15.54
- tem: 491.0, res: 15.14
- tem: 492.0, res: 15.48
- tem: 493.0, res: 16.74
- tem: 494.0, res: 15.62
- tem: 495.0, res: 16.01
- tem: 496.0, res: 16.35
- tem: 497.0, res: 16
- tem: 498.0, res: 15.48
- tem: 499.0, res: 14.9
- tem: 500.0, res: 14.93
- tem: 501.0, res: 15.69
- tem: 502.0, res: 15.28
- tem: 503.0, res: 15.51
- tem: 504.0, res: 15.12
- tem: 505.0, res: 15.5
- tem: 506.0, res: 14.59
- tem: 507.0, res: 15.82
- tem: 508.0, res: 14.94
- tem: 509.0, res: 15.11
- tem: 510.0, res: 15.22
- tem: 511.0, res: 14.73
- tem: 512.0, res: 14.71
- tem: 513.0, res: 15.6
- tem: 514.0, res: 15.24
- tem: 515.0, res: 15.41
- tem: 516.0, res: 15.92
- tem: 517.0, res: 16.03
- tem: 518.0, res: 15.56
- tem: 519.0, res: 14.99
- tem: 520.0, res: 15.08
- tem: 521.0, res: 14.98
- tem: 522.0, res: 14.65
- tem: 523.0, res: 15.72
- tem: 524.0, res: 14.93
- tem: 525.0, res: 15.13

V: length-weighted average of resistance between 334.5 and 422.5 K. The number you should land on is 16.4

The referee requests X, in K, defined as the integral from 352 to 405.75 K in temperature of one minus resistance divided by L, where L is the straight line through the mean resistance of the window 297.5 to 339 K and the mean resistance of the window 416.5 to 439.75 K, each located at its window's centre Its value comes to 3.03 K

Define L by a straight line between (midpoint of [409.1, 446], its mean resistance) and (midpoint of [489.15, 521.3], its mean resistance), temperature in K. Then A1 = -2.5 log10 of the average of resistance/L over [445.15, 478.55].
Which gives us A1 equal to 0.06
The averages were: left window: 16.5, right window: 15.4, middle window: 15.2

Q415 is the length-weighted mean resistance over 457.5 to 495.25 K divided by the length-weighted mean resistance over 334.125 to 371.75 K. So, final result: 0.89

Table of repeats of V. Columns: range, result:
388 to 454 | 16.3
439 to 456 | 15.8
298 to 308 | 17.5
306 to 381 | 17.2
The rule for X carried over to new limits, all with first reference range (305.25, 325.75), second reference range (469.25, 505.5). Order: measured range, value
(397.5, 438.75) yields -1.1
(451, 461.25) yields 0.2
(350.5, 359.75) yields 0.1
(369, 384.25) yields 0.2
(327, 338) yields -0.9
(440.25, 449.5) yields 0.0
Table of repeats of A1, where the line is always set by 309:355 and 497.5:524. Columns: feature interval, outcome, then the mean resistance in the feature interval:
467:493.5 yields 0.036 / 15.1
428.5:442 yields -0.059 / 17.1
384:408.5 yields 0.047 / 16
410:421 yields 0.046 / 15.8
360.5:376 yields 0.016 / 16.8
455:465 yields 0.071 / 14.9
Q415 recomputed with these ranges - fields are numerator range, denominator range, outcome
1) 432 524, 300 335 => 0.87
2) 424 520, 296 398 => 0.92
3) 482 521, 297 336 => 0.86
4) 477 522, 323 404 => 0.91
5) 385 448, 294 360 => 0.93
